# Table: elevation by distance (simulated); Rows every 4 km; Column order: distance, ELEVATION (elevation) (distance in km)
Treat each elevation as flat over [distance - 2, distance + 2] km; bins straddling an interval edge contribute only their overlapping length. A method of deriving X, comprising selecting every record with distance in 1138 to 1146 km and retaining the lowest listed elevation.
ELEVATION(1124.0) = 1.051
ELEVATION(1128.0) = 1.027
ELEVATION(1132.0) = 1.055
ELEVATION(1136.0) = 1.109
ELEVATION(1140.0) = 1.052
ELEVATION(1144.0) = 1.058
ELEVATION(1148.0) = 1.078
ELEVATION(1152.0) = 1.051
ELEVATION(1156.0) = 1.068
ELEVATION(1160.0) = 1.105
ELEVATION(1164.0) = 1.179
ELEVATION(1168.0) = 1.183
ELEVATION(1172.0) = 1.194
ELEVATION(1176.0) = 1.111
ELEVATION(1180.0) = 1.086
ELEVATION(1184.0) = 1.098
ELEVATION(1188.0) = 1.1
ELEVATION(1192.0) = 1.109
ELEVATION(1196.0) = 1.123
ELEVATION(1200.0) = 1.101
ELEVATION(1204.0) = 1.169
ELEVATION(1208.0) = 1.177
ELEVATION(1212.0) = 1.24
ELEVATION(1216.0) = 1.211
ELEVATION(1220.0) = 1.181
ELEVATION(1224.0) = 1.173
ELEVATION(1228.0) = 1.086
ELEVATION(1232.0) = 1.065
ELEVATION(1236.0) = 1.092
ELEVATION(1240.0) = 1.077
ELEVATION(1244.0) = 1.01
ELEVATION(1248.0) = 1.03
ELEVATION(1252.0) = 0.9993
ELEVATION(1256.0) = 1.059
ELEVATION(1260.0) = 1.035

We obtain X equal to 1.052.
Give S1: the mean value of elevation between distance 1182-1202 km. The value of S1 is 1.11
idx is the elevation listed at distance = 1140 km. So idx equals 1.052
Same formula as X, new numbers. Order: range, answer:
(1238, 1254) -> 0.9993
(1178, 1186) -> 1.086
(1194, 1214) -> 1.101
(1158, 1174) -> 1.105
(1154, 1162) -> 1.068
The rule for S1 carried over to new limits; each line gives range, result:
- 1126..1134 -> 1.04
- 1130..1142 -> 1.07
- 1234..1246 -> 1.06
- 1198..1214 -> 1.17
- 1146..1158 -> 1.07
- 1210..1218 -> 1.23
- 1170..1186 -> 1.12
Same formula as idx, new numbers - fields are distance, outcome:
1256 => 1.059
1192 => 1.109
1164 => 1.179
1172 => 1.194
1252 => 0.9993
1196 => 1.123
